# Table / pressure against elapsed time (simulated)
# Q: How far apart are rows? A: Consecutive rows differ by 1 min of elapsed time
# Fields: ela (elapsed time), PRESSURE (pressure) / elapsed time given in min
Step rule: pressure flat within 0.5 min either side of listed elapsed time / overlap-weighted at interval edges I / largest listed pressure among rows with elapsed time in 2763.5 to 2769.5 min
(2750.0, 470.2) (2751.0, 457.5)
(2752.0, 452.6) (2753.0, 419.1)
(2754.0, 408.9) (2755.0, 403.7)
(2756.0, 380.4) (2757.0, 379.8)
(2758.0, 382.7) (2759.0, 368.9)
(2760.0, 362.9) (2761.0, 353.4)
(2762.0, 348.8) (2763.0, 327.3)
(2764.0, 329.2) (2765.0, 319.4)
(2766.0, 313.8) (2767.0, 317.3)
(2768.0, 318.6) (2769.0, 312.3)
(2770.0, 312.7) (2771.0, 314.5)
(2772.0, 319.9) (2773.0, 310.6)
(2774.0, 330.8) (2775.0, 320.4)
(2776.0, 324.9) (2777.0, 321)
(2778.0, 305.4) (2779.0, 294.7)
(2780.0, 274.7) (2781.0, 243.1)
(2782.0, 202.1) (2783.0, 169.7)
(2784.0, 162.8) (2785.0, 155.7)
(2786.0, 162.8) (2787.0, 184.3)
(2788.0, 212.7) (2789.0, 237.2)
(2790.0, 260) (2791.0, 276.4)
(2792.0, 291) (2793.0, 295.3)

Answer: 329.2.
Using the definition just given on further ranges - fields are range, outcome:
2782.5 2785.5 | 169.7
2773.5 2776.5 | 330.8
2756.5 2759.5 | 382.7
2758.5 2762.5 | 368.9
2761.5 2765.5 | 348.8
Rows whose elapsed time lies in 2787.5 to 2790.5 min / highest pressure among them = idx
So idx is 260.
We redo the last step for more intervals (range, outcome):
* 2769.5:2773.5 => 319.9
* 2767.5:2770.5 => 318.6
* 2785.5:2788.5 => 212.7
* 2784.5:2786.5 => 162.8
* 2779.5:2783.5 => 274.7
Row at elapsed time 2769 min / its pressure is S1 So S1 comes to 312.3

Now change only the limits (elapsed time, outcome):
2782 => 202.1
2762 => 348.8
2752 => 452.6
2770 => 312.7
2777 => 321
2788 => 212.7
